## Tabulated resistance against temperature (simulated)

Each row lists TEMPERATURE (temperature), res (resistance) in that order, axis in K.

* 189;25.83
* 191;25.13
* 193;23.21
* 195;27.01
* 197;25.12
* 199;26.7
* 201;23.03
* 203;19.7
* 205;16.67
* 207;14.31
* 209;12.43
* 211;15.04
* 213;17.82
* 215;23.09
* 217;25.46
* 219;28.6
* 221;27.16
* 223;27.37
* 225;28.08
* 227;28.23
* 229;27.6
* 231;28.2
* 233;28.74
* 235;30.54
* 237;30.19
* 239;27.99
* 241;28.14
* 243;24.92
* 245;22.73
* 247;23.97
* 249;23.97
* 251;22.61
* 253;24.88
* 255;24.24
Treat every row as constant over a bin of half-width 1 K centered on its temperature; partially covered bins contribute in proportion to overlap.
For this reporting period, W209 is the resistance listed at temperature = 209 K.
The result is 12.43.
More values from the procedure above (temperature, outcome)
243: 24.92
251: 22.61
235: 30.54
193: 23.21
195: 27.01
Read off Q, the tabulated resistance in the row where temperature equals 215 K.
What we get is 23.09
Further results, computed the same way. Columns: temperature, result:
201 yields 23.03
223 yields 27.37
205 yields 16.67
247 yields 23.97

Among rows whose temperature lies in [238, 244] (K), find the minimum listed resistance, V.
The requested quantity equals 24.92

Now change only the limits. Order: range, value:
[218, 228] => 27.16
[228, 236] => 27.6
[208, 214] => 12.43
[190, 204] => 19.7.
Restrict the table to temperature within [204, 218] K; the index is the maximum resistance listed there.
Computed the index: 25.46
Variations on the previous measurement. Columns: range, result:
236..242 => 30.19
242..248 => 24.92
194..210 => 27.01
